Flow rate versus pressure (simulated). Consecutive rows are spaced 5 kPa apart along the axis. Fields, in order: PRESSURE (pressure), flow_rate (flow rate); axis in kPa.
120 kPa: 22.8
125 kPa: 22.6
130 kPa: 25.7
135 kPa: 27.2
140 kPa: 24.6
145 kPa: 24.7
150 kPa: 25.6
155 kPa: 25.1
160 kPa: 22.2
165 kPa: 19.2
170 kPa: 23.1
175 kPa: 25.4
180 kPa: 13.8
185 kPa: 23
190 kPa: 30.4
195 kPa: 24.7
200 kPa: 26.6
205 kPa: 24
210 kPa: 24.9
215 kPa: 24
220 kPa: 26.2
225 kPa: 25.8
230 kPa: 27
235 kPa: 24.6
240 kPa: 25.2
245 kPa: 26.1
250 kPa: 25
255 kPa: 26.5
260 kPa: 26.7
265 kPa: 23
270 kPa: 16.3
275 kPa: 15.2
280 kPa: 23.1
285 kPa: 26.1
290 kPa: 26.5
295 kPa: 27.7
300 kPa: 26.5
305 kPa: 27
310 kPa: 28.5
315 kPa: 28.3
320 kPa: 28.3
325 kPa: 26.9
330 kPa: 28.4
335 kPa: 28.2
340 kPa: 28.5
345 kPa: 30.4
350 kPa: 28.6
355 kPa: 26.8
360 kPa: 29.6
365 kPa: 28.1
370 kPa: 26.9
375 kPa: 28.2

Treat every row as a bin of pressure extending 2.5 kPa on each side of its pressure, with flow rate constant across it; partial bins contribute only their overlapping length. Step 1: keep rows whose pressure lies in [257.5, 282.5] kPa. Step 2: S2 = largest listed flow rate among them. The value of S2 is 26.7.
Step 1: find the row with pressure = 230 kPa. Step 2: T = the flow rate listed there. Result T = 27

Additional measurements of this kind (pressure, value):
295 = 27.7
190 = 30.4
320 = 28.3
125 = 22.6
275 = 15.2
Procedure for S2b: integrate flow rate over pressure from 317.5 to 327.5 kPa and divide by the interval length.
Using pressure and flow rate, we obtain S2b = 27.6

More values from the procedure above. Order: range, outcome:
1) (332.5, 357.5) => 28.5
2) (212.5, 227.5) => 25.3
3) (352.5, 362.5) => 28.2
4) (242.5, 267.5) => 25.5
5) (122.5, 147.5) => 25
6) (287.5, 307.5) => 26.9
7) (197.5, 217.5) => 24.9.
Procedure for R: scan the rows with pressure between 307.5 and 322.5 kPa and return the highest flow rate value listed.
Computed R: 28.5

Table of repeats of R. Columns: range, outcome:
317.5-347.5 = 30.4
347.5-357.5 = 28.6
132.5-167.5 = 27.2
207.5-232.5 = 27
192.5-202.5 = 26.6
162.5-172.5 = 23.1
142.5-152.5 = 25.6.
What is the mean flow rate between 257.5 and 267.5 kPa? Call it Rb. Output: 24.9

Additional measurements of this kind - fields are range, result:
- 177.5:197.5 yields 23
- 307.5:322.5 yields 28.4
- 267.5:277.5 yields 15.8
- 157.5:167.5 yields 20.7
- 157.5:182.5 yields 20.7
